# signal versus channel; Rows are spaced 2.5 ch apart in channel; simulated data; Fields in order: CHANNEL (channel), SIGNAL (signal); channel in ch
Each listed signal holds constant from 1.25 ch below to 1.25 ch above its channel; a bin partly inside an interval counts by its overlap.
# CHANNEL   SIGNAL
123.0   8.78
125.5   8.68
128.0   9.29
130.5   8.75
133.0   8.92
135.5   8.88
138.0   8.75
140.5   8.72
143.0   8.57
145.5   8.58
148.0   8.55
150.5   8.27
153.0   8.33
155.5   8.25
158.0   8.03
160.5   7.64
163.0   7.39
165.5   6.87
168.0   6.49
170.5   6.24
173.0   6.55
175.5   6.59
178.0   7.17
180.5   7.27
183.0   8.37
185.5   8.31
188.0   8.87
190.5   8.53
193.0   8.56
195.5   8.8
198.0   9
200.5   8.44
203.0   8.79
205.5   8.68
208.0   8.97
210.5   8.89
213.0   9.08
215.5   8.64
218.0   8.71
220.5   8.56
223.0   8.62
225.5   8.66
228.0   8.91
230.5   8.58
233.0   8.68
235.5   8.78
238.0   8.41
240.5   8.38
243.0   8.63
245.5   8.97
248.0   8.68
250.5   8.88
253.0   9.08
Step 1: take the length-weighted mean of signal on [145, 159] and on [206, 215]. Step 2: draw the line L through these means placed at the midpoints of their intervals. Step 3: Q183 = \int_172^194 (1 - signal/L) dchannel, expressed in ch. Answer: 2.1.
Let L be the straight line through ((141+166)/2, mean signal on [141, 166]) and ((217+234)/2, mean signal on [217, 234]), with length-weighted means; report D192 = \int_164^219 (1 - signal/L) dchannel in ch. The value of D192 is 2.2 ch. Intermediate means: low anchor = 8.1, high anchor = 8.67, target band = 8.08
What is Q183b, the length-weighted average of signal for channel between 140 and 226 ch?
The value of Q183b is 8.16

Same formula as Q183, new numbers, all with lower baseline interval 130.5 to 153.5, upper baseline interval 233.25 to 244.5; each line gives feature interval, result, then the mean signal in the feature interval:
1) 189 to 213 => -0.5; 8.76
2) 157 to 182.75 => 4.6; 7.07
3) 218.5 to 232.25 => -0.1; 8.67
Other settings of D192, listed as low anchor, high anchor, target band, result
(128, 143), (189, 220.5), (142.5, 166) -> 1.97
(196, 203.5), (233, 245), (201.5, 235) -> -0.30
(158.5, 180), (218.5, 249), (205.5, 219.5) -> -1.31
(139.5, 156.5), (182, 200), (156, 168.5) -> 1.66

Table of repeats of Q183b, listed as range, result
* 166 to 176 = 6.49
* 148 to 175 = 7.44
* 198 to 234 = 8.74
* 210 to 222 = 8.77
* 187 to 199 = 8.74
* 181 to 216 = 8.68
